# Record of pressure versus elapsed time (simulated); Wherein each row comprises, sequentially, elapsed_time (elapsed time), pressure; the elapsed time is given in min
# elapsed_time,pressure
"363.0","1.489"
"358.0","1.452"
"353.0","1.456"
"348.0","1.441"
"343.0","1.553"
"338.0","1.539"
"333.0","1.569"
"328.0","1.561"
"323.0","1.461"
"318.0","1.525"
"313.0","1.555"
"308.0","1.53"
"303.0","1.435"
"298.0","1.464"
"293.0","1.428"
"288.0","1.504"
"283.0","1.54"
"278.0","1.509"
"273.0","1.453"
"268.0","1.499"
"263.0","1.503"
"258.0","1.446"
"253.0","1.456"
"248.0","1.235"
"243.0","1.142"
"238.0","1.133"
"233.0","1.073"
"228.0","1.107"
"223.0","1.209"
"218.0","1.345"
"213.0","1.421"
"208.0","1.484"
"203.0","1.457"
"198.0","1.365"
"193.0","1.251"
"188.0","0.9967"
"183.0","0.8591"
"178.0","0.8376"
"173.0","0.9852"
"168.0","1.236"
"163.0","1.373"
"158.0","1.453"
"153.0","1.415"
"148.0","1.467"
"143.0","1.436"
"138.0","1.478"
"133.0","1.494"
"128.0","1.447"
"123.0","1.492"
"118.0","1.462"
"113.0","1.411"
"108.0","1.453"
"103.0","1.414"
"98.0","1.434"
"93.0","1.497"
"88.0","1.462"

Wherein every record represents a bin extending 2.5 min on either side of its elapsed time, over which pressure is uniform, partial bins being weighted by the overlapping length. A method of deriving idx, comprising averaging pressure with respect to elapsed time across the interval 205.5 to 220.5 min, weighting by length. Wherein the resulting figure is 1.42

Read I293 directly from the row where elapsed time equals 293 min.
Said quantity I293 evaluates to 1.428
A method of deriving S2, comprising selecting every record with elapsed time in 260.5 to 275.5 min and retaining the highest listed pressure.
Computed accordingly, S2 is 1.503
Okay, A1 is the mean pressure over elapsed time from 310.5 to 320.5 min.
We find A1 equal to 1.54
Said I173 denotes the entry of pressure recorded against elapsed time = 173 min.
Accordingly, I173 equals 0.9852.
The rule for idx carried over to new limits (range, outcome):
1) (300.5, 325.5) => 1.5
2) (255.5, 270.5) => 1.48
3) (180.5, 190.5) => 0.928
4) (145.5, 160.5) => 1.45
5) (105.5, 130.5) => 1.45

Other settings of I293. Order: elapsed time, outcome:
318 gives 1.525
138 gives 1.478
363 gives 1.489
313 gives 1.555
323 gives 1.461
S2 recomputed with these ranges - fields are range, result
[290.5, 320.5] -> 1.555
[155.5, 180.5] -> 1.453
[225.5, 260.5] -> 1.456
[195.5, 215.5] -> 1.484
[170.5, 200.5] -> 1.365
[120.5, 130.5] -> 1.492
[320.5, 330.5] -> 1.561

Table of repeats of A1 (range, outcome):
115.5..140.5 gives 1.47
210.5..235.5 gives 1.23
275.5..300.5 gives 1.49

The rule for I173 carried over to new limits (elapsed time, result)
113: 1.411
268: 1.499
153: 1.415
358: 1.452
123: 1.492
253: 1.456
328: 1.561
